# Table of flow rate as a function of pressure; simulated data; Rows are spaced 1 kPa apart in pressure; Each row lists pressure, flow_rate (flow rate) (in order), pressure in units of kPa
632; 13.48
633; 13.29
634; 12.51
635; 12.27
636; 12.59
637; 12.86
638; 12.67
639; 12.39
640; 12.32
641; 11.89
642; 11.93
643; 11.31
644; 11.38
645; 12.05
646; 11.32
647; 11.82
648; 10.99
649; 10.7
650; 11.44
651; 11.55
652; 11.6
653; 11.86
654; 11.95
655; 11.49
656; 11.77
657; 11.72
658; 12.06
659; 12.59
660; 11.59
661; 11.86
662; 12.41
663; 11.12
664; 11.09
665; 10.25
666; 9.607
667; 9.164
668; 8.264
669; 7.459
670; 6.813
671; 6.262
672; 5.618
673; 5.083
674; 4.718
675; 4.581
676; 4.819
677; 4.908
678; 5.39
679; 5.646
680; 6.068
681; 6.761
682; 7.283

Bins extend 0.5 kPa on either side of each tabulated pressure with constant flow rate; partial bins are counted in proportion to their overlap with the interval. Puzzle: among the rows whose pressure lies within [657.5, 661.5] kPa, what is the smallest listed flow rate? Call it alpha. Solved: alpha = 11.59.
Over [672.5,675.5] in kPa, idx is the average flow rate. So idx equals 4.79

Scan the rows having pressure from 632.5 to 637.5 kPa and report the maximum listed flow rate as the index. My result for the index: 13.29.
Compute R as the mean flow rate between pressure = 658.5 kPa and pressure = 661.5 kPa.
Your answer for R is 12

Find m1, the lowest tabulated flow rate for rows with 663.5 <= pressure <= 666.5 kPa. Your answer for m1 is 9.607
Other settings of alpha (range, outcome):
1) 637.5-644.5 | 11.31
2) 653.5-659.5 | 11.49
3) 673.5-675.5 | 4.581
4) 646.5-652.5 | 10.7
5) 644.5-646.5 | 11.32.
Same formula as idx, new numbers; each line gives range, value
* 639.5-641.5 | 12.1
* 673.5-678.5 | 4.88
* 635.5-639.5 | 12.6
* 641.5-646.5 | 11.6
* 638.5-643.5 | 12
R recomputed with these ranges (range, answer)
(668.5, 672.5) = 6.54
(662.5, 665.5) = 10.8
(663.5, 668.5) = 9.68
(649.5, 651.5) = 11.5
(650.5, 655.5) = 11.7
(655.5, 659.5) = 12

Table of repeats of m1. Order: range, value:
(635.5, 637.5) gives 12.59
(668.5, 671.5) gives 6.262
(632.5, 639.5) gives 12.27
